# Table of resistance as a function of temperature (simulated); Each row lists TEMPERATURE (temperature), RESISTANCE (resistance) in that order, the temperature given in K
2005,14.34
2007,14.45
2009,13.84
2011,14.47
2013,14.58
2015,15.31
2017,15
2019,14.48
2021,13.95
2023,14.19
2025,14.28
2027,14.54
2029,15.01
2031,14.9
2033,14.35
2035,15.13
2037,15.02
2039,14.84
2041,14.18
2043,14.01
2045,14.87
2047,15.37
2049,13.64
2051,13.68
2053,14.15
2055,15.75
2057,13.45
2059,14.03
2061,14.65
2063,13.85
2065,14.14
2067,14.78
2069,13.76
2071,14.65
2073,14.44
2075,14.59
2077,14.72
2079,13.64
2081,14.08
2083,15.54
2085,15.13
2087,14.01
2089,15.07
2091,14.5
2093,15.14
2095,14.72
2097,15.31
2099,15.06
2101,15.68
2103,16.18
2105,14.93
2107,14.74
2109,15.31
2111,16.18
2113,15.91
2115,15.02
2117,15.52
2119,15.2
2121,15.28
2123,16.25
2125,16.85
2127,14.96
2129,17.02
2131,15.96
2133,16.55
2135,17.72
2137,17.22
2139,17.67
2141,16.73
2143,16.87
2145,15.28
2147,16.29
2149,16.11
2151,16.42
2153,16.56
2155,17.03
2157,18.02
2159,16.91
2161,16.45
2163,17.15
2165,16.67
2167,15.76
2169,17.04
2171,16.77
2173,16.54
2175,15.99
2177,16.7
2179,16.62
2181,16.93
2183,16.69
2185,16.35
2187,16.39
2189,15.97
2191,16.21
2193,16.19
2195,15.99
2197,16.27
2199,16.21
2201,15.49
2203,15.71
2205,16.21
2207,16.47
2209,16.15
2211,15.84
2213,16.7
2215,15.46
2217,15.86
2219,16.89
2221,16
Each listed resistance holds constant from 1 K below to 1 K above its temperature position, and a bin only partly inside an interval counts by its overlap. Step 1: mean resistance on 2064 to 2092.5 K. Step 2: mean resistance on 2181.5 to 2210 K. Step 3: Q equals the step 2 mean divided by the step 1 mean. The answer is 1.11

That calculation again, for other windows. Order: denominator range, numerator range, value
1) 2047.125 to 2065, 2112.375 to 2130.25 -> 1.11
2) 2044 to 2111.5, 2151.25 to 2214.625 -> 1.12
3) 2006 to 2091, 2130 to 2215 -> 1.14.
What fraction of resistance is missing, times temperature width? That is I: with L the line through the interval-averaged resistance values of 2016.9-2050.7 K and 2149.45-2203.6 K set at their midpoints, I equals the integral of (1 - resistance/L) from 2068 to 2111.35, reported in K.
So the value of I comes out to 1.3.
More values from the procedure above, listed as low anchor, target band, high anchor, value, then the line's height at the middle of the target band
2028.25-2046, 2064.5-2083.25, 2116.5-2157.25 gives 1.15 K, 15.3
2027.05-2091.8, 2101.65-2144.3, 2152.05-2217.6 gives -1.71 K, 15.5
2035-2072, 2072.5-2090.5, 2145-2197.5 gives 0.39 K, 14.9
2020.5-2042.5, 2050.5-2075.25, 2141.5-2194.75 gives 1.19 K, 15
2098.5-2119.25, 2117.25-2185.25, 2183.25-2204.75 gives -3.29 K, 15.8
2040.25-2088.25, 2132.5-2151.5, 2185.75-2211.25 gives -1.64 K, 15.4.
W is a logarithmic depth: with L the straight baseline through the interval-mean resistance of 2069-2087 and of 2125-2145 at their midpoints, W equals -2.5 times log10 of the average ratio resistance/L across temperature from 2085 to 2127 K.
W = 0.02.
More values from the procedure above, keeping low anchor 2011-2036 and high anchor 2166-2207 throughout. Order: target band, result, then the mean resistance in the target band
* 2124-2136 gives -0.05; 16.5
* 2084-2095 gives 0.04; 14.8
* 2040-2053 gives 0.04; 14.3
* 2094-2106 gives 0.01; 15.3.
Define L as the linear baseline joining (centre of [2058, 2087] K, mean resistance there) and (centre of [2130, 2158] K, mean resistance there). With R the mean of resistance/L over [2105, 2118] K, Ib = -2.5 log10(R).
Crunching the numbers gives 0.02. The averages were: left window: 14.4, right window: 16.7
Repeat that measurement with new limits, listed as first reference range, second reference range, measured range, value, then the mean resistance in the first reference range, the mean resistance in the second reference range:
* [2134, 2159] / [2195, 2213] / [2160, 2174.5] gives 0.00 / 16.8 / 16.1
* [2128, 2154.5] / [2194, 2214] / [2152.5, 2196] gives -0.01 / 16.7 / 16.1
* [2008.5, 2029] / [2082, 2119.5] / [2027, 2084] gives 0.03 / 14.5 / 15.2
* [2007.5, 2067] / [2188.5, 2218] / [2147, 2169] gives -0.07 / 14.5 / 16.1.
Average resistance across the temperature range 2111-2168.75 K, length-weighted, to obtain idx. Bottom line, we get 16.4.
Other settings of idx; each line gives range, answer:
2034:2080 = 14.4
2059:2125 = 15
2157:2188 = 16.6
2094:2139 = 15.8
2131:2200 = 16.6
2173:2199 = 16.4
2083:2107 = 15.1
